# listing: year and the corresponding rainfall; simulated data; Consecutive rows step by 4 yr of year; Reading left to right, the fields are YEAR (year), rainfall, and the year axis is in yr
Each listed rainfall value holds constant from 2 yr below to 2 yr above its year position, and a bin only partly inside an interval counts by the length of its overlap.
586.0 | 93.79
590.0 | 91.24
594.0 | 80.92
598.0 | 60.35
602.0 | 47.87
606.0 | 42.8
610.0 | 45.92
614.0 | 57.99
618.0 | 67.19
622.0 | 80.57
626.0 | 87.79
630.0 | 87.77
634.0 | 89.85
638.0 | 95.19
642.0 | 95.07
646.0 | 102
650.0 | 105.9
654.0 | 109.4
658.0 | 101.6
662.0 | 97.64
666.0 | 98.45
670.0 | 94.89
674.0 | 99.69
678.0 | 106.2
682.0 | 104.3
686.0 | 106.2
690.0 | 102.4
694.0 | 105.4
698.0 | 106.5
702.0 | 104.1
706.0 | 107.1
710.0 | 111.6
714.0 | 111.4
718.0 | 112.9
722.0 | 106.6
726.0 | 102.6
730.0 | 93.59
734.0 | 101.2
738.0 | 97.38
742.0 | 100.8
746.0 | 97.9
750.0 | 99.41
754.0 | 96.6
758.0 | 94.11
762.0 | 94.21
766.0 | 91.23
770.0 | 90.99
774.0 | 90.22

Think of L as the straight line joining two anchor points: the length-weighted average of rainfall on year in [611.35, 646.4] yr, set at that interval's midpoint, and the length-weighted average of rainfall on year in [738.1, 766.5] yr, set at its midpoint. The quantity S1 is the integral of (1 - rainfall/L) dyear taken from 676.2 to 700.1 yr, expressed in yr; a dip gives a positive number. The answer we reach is -4.1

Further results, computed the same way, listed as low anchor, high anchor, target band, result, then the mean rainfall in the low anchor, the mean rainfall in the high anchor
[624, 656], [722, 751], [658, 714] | -3.2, 96.6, 99.5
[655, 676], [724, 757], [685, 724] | -3.4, 99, 98.5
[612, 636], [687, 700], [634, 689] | -5.0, 78.5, 105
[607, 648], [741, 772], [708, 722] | -3.2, 80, 95.5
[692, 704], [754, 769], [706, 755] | -1.8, 105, 93.5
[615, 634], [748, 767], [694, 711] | -3.4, 80.6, 95.3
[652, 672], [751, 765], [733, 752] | -0.7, 100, 95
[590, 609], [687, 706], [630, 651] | -4.4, 60.9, 105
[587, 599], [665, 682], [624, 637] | 0.1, 80.3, 100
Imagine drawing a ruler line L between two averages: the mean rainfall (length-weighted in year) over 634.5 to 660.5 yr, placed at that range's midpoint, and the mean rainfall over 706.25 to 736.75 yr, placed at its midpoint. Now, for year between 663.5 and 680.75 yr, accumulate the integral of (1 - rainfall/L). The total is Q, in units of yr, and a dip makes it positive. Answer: 0.4 yr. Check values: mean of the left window 101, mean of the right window 106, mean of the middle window 99.9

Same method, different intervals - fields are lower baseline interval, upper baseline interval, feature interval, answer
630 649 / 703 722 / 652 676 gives 0.0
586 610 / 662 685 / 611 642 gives -0.6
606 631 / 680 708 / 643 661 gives -4.1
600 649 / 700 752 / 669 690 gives -2.7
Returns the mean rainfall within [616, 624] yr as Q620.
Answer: 73.9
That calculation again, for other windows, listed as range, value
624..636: 88.5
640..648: 98.5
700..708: 106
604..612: 44.4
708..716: 112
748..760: 96.7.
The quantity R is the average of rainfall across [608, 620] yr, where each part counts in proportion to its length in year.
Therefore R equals 57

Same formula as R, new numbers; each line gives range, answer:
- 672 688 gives 104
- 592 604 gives 63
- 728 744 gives 98.2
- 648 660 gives 106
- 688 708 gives 105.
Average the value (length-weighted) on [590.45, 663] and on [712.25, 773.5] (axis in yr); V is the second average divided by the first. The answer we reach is 1.23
